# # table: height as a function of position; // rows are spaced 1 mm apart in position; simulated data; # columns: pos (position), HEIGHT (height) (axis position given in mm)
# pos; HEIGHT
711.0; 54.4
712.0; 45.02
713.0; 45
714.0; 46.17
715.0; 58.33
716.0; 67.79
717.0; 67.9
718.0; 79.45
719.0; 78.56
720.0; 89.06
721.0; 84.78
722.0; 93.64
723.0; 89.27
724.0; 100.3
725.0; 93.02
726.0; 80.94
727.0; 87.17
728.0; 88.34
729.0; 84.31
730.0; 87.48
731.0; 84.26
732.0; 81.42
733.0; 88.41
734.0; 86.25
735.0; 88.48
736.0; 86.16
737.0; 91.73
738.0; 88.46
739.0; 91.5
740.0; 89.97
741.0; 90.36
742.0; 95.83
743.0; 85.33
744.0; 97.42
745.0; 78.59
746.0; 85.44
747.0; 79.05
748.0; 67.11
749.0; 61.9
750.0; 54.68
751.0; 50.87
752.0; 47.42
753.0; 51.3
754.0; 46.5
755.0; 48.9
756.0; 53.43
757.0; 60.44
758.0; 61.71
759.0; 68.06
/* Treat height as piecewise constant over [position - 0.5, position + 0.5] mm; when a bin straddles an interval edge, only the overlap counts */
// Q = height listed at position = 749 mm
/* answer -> 61.9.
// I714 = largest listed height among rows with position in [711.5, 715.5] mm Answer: 58.33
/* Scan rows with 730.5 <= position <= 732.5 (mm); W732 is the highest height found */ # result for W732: 84.26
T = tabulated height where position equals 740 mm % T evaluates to 89.97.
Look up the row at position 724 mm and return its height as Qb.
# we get 100.3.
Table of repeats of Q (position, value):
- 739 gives 91.5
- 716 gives 67.79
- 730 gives 87.48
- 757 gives 60.44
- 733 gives 88.41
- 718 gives 79.45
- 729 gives 84.31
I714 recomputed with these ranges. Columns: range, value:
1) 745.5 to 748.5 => 85.44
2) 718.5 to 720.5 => 89.06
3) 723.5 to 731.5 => 100.3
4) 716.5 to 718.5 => 79.45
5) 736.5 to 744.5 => 97.42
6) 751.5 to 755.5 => 51.3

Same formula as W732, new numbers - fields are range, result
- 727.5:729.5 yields 88.34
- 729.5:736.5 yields 88.48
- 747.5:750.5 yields 67.11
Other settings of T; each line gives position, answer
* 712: 45.02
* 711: 54.4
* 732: 81.42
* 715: 58.33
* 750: 54.68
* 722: 93.64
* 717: 67.9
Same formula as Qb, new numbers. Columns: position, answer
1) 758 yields 61.71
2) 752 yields 47.42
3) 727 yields 87.17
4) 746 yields 85.44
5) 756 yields 53.43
